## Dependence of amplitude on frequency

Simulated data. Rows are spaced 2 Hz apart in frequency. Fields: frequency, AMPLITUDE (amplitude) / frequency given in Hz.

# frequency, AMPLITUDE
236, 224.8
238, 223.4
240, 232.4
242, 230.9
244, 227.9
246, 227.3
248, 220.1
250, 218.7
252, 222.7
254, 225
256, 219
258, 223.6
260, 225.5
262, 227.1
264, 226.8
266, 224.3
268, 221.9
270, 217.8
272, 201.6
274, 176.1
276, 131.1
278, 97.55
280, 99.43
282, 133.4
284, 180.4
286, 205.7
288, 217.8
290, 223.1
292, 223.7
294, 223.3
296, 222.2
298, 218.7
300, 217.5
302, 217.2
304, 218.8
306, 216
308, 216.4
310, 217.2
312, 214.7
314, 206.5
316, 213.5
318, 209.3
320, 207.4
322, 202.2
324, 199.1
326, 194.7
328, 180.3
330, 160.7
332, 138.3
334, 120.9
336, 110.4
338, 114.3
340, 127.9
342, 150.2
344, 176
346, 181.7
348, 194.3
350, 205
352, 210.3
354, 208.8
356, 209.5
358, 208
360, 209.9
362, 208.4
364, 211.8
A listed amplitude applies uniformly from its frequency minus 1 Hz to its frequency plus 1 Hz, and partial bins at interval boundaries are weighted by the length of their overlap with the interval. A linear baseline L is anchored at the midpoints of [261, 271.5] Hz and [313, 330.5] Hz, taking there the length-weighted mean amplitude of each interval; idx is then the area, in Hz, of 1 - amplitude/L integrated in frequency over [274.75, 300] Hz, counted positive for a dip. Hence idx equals 3.5 Hz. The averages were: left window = 223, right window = 198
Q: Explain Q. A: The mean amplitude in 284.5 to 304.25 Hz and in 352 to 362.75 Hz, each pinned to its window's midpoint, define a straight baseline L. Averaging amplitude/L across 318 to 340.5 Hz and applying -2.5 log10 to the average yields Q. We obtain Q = 0.29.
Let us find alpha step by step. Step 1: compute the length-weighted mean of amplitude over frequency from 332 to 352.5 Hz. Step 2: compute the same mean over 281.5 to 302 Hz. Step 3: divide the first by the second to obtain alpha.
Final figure 0.75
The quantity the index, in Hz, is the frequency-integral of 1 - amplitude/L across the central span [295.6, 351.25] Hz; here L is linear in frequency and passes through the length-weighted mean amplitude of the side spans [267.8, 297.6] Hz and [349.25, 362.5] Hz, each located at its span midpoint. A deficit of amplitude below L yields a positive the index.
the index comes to 2.8 Hz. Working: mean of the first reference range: 185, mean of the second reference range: 209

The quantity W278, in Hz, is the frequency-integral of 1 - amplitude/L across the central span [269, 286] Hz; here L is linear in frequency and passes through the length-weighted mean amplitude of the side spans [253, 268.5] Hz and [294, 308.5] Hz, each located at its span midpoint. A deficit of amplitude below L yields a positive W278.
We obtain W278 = 4.9 Hz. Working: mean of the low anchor 224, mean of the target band 158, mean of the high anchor 219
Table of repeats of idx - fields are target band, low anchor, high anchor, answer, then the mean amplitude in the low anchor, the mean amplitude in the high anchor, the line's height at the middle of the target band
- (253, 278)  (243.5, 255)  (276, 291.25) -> -1.19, 223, 164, 195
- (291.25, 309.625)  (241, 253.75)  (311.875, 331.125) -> -1.24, 225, 198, 205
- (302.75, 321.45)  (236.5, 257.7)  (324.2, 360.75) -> -2.36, 225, 173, 189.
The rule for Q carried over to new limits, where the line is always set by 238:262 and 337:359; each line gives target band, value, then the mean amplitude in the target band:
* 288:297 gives -0.085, 222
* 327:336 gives 0.278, 146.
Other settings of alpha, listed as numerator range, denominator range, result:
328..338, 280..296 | 0.69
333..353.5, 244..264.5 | 0.72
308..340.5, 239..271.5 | 0.79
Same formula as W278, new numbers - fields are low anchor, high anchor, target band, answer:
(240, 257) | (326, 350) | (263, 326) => -4.43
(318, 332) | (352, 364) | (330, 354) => 4.85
